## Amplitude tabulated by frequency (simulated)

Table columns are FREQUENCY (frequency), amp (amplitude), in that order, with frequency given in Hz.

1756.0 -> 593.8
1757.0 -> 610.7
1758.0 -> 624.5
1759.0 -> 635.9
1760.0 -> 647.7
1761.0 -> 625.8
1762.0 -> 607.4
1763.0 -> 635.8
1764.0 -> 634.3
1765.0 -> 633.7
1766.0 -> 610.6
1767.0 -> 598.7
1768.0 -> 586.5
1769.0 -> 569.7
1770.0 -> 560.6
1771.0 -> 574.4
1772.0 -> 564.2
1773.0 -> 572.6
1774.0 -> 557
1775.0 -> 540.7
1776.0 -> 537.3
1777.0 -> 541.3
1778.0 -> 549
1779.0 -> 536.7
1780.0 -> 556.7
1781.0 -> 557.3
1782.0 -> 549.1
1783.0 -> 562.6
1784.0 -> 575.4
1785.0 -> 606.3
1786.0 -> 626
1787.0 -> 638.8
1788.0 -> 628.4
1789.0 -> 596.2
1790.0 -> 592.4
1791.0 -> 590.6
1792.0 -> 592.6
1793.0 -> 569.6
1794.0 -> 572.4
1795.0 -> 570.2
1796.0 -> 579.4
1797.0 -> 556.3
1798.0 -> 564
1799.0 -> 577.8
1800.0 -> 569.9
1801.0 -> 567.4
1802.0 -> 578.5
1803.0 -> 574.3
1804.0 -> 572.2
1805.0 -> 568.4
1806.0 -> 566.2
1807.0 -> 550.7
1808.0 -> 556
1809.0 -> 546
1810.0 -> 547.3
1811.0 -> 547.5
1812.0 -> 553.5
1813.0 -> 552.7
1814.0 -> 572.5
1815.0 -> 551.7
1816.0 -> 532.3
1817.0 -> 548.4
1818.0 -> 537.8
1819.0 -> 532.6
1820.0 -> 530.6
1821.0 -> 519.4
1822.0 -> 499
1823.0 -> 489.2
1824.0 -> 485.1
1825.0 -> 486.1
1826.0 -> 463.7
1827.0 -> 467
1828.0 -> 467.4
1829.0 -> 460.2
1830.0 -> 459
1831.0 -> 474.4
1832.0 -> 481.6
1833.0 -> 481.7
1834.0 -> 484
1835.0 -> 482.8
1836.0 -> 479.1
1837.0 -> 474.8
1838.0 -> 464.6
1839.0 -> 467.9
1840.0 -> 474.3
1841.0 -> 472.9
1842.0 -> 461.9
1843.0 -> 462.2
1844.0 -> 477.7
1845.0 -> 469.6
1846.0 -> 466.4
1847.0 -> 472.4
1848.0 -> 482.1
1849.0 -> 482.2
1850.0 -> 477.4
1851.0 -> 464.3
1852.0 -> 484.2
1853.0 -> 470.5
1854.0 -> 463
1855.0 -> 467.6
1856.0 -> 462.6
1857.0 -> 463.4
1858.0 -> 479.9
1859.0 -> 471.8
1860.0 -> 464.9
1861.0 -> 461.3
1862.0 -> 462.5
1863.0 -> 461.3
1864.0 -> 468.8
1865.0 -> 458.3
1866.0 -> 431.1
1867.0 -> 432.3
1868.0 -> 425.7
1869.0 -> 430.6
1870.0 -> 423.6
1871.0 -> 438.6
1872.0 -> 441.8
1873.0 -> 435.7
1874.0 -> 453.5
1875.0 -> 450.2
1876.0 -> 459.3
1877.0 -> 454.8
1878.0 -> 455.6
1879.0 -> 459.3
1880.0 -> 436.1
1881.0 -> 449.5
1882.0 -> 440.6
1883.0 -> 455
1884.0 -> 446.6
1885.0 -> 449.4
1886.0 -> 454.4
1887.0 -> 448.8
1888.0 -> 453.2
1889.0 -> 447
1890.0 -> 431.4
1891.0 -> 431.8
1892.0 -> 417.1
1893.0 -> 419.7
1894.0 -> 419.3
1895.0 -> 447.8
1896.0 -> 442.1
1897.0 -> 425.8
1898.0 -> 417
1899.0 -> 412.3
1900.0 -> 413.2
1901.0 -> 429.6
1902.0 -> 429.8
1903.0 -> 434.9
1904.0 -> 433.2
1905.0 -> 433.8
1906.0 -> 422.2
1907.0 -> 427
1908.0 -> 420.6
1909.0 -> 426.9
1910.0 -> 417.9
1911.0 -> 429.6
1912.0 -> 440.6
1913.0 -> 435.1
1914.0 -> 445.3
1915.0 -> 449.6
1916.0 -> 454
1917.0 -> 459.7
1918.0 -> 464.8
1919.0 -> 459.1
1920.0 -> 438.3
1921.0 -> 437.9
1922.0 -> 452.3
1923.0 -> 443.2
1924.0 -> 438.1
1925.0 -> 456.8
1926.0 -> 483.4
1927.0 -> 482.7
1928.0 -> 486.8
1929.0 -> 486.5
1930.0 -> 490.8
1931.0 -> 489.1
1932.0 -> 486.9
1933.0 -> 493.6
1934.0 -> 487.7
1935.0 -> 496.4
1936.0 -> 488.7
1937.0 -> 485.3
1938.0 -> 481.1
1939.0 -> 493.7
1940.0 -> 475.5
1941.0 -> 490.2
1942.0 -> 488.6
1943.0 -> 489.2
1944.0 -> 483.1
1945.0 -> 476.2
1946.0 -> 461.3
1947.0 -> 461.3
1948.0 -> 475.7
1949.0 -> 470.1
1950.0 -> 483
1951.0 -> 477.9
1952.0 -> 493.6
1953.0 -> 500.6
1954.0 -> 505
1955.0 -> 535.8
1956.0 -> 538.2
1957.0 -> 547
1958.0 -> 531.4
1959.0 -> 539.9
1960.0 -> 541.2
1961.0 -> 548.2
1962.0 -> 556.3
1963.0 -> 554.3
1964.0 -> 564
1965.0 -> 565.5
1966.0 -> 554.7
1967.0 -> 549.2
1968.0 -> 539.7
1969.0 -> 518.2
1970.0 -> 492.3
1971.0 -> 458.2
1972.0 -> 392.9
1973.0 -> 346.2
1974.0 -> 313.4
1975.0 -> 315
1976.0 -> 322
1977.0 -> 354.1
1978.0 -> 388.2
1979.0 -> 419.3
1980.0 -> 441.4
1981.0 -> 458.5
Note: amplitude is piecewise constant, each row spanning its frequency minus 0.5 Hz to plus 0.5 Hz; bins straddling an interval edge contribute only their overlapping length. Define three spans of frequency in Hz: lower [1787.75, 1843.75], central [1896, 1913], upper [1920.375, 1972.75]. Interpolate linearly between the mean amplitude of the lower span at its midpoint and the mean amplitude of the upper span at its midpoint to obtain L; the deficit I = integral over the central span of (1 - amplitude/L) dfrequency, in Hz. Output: 2.7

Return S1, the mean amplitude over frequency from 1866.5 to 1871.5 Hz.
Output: 430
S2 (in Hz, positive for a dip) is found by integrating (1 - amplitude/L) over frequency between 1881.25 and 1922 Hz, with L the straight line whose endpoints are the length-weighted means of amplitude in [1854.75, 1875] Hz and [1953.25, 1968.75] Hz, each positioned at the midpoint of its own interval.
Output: 4.2 Hz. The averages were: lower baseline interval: 452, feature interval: 437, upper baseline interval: 544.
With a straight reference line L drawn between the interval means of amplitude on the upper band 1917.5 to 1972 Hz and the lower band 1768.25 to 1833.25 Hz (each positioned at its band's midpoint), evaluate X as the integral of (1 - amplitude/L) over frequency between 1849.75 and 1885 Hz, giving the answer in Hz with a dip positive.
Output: 4.71 Hz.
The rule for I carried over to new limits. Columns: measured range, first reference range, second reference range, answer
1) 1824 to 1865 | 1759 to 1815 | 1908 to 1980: 5.2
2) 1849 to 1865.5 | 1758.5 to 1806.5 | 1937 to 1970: 2.5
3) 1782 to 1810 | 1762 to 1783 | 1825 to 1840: -2.3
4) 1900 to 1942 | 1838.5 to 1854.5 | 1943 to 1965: 3.5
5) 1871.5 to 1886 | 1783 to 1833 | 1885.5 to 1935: 0.9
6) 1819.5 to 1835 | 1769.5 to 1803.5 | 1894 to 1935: 1.5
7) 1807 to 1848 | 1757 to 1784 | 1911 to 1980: 3.7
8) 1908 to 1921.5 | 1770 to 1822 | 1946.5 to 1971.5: 2.3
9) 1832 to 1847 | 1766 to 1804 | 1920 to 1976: 2.0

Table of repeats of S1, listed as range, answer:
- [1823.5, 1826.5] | 478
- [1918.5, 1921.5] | 445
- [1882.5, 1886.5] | 451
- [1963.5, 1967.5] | 558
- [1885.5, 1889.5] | 451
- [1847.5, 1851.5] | 476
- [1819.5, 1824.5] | 505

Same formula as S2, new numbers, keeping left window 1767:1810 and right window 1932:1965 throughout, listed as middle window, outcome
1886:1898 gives 2.1 Hz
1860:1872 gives 2.1 Hz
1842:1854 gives 1.6 Hz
